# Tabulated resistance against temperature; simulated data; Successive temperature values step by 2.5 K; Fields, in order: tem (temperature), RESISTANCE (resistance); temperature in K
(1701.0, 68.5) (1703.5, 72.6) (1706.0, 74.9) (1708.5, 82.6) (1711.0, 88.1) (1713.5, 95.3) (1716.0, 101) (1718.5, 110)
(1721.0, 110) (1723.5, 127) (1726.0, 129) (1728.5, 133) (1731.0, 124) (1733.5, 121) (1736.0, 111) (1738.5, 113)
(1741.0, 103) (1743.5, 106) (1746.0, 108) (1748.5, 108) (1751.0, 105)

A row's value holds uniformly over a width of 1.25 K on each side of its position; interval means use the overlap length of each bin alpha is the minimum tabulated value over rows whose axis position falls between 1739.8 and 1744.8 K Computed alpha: 103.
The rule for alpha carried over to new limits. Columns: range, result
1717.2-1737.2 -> 110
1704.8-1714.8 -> 74.9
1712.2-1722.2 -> 95.3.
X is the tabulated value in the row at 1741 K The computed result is 103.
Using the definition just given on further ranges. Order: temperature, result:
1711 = 88.1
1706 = 74.9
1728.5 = 133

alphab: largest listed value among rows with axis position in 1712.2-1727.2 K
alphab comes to 129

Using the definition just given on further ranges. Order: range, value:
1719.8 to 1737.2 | 133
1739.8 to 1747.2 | 108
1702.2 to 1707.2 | 74.9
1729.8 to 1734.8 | 124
